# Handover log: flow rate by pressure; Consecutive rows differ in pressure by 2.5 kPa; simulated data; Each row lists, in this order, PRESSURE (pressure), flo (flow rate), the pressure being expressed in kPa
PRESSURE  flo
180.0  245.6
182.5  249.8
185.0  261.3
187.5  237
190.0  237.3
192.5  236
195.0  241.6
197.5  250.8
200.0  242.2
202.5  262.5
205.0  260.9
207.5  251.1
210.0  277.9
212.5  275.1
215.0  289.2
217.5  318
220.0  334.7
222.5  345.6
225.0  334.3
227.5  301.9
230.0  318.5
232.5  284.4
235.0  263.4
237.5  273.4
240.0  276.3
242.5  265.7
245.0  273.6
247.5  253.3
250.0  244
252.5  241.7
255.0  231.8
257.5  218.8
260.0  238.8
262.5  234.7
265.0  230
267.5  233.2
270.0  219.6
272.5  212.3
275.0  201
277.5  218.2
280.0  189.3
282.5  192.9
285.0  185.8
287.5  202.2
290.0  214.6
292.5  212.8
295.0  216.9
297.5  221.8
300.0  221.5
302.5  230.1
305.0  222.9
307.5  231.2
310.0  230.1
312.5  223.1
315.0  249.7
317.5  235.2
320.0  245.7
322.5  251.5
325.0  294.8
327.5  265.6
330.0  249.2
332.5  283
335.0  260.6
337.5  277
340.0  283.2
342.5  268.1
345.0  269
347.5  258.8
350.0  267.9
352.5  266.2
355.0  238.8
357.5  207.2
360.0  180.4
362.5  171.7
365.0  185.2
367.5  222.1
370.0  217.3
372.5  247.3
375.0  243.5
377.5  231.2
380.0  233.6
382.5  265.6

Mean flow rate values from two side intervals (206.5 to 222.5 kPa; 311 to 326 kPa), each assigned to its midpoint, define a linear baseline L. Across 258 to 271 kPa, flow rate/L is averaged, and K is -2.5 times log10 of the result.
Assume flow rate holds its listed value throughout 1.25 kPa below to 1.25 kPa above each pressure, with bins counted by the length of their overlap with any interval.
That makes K 0.18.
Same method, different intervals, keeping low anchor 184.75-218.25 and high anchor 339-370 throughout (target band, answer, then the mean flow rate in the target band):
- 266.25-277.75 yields 0.14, 217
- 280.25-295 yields 0.21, 202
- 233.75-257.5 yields -0.02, 256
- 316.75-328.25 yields -0.09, 259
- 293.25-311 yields 0.08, 225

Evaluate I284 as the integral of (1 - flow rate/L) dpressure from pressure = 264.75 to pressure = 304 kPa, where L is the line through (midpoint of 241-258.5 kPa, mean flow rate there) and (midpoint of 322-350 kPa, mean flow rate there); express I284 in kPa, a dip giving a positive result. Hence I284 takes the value 6.8 kPa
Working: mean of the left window 248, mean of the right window 270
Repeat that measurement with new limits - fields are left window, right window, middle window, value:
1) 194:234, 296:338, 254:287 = 6.13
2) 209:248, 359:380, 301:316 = 1.07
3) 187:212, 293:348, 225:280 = 0.04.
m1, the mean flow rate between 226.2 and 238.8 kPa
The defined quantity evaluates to 288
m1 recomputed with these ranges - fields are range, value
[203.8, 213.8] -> 266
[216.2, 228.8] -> 327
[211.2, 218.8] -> 294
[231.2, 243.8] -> 273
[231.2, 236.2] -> 274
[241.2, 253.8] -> 256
